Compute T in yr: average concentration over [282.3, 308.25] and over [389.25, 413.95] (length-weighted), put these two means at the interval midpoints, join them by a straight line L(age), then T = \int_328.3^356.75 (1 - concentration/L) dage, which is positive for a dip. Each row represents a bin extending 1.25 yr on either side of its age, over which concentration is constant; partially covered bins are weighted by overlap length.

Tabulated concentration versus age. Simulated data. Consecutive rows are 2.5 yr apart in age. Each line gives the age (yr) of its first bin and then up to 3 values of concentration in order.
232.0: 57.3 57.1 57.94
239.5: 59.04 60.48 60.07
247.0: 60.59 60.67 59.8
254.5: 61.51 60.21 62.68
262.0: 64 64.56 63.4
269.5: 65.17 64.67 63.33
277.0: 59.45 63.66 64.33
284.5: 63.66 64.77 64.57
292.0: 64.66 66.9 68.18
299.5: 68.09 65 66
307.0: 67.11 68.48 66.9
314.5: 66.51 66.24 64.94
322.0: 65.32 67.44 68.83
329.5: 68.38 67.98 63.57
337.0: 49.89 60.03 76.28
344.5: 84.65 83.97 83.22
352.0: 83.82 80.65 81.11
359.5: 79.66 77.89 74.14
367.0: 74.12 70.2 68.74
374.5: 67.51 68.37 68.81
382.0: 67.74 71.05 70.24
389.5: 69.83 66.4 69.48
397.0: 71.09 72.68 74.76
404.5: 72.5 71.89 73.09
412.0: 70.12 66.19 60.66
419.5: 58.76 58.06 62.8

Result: -2.1 yr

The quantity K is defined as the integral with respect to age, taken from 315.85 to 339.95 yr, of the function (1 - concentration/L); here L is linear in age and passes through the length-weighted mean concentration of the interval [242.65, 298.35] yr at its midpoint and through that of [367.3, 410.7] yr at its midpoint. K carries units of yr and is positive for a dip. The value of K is 0.8 yr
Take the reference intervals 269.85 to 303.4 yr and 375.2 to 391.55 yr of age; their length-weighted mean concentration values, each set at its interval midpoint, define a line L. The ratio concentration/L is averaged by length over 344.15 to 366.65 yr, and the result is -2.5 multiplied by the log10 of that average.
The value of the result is -0.19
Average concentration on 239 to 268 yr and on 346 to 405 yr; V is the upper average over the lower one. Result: 1.20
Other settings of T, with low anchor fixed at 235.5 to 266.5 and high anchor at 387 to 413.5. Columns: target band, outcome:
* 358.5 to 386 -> -0.96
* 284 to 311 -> -0.87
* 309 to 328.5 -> -0.36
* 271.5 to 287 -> -0.08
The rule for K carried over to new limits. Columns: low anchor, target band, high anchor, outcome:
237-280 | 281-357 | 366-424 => -4.67 yr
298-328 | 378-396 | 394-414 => 0.45 yr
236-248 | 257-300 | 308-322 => -0.83 yr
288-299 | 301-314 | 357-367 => 0.33 yr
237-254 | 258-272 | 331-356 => -0.28 yr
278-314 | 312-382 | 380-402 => -3.37 yr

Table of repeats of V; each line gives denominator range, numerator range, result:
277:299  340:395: 1.15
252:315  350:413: 1.13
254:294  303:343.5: 1.04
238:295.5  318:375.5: 1.15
